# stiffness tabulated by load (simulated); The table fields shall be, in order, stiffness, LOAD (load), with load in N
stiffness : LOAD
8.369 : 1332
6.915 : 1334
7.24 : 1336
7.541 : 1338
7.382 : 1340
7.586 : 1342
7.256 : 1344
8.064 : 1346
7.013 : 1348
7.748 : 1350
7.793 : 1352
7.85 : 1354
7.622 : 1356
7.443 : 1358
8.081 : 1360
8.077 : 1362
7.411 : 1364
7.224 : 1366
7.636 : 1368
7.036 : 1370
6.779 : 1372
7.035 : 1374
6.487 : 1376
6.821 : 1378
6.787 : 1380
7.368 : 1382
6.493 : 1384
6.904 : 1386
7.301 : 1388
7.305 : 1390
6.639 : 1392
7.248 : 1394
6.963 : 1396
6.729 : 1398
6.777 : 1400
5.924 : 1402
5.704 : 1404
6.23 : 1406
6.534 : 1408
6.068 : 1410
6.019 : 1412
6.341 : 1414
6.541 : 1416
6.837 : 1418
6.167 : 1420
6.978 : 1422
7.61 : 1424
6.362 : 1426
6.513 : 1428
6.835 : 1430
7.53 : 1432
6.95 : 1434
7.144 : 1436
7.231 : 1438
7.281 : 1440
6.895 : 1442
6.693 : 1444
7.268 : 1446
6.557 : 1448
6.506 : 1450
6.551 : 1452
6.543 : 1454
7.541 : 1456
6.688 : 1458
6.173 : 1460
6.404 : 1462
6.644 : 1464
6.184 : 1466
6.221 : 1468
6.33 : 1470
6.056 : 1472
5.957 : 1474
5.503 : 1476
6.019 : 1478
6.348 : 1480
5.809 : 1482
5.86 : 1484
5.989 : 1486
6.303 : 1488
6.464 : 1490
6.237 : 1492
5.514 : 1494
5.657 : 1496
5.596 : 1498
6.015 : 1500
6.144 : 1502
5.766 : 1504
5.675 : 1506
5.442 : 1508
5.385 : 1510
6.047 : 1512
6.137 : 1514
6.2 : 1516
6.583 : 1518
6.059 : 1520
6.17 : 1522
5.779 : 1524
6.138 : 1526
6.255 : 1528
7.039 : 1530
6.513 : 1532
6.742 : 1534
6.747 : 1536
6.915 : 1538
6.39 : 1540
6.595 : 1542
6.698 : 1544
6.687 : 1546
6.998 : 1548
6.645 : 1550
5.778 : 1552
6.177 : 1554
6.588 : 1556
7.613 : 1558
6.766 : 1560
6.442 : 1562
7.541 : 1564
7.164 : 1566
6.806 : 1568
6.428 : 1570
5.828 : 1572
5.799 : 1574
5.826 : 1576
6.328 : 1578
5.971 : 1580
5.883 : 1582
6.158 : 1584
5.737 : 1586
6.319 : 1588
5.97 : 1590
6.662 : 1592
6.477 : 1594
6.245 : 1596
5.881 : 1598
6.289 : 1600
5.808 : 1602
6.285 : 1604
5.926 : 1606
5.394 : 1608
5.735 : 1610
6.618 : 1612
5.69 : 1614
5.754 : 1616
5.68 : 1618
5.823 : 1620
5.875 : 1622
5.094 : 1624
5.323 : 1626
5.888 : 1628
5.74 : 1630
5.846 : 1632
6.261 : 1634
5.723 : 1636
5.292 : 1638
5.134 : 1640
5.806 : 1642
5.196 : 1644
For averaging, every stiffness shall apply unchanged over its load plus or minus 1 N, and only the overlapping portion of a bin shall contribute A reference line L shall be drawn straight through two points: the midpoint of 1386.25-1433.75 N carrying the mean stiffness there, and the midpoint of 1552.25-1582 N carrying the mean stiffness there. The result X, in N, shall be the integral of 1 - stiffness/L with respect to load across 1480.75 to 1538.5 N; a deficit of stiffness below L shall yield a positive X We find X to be 3.91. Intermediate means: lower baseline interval 6.67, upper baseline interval 6.48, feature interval 6.1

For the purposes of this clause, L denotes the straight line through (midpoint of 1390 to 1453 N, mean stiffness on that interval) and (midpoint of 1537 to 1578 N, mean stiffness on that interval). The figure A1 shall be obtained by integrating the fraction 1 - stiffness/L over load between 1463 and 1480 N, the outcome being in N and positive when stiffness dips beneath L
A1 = 1.4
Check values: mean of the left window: 6.71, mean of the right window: 6.58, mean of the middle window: 6.13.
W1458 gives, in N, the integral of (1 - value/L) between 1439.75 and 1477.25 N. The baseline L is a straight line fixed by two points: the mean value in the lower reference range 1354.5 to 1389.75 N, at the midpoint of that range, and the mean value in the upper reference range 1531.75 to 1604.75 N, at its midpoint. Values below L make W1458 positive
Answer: 2.0 N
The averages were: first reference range 7.22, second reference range 6.42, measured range 6.51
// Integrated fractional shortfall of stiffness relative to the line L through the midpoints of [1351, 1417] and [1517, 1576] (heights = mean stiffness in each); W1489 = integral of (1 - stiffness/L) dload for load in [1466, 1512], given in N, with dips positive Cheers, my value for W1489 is 5.2 N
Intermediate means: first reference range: 6.94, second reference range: 6.54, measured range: 5.93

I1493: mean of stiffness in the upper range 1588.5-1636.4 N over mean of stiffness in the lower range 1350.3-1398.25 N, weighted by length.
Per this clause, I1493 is 0.82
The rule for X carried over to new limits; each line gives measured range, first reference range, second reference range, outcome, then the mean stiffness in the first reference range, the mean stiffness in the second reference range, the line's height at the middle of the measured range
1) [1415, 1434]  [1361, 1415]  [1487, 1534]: -0.7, 6.81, 6.06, 6.59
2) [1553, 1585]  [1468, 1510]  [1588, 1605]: -1.7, 5.93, 6.21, 6.14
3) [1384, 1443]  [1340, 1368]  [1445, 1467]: 2.5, 7.62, 6.64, 7.05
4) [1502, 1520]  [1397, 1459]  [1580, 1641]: 1.1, 6.7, 5.89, 6.33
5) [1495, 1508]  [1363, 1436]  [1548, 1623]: 1.4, 6.79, 6.22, 6.48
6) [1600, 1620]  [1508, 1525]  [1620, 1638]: -0.5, 6.01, 5.7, 5.75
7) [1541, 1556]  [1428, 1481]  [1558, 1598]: -0.2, 6.62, 6.35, 6.42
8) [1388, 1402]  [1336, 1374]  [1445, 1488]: 0.4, 7.51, 6.34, 7.09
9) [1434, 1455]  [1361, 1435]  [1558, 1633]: -0.7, 6.82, 6.1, 6.65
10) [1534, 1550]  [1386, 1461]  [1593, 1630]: -1.4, 6.74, 5.87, 6.19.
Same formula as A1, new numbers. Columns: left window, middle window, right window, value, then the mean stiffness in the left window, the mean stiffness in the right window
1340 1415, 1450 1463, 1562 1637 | 0.1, 7.04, 6.05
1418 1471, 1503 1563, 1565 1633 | -0.4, 6.76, 6.01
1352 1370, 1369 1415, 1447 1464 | 4.0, 7.64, 6.62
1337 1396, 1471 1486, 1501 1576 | 1.7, 7.3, 6.39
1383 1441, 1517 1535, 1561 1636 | -0.1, 6.73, 6.06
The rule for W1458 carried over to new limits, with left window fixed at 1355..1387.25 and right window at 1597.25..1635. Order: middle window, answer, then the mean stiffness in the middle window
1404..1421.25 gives 1.6 N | 6.31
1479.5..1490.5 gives 0.8 N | 6.1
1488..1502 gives 1.2 N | 5.96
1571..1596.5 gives -0.3 N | 6.09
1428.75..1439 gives -0.4 N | 7.12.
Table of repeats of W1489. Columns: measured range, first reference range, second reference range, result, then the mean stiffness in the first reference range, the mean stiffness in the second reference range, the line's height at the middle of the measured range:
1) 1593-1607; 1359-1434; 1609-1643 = -0.67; 6.85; 5.72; 5.85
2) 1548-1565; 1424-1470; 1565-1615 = -1.17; 6.77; 6.13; 6.28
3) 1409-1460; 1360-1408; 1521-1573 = 0.35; 6.92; 6.59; 6.82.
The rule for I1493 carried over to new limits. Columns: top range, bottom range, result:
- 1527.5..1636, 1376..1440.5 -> 0.93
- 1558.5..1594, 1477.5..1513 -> 1.08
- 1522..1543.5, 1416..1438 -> 0.94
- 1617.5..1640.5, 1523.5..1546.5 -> 0.86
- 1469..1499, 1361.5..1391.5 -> 0.84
